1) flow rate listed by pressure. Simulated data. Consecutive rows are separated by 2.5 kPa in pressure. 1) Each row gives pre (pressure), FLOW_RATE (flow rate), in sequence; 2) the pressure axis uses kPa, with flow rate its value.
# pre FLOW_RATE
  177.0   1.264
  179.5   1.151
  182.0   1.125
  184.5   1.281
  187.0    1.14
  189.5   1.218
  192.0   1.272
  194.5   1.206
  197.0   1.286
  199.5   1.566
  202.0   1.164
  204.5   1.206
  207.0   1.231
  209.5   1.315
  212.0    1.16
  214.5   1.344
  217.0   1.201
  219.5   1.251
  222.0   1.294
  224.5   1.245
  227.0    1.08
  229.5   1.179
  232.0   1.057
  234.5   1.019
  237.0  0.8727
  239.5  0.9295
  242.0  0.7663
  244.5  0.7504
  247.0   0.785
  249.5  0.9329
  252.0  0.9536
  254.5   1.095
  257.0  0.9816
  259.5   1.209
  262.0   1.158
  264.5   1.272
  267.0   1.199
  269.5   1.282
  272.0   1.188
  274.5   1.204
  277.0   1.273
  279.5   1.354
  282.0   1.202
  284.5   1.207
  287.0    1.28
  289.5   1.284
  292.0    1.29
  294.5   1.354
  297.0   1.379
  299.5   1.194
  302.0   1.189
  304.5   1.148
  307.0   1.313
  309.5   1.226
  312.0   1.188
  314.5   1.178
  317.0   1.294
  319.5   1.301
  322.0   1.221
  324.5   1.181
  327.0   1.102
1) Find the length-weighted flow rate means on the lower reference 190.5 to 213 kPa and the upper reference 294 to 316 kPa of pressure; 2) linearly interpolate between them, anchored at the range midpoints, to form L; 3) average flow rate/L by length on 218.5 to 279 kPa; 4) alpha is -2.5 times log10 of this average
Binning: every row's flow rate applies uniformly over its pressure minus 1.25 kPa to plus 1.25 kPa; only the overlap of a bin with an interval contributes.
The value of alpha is 0.16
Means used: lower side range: 1.27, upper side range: 1.24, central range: 1.09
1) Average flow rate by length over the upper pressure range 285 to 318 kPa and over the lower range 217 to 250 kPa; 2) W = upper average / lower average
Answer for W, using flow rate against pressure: 1.23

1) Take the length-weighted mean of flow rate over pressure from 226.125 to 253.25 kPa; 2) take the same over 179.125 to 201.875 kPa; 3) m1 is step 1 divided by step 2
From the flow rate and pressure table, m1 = 0.7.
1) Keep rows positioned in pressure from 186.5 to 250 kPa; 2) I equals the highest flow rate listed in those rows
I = 1.566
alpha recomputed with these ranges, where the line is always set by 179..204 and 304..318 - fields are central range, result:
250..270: 0.09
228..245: 0.29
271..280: -0.01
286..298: -0.07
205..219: -0.01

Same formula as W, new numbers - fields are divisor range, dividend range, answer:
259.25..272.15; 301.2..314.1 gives 0.99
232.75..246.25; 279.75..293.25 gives 1.45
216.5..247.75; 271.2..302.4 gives 1.22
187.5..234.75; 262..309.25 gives 1.02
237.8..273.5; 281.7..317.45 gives 1.21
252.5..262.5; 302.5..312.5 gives 1.11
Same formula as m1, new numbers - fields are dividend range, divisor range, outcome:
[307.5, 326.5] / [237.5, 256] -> 1.38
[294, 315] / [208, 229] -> 1.00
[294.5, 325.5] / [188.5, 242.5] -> 1.05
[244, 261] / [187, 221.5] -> 0.77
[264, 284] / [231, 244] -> 1.36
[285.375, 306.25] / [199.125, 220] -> 1.00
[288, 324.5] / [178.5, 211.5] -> 1.01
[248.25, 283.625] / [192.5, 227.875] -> 0.93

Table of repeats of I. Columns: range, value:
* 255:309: 1.379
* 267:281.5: 1.354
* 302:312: 1.313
